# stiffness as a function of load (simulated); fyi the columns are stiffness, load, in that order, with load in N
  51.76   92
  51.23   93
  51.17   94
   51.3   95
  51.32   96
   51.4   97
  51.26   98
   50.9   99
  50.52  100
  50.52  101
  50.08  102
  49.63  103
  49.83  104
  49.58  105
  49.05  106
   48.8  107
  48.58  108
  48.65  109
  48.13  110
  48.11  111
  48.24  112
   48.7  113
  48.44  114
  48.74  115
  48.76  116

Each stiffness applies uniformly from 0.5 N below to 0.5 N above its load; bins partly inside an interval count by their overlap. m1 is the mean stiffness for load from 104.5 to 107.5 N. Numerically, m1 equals 49.1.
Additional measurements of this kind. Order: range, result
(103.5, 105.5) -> 49.7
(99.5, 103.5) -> 50.2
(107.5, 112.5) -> 48.3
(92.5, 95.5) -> 51.2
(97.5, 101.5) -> 50.8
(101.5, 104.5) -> 49.8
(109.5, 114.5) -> 48.3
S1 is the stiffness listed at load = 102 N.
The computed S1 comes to 50.08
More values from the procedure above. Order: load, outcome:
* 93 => 51.23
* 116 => 48.76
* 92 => 51.76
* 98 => 51.26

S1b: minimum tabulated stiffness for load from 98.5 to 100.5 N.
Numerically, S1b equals 50.52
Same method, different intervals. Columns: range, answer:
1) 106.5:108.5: 48.58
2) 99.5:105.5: 49.58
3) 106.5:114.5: 48.11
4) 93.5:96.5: 51.17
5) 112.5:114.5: 48.44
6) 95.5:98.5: 51.26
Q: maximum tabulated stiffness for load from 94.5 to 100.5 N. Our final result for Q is 51.4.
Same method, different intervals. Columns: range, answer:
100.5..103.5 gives 50.52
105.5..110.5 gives 49.05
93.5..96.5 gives 51.32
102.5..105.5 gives 49.83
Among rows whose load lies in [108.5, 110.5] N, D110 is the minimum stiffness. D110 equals 48.13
